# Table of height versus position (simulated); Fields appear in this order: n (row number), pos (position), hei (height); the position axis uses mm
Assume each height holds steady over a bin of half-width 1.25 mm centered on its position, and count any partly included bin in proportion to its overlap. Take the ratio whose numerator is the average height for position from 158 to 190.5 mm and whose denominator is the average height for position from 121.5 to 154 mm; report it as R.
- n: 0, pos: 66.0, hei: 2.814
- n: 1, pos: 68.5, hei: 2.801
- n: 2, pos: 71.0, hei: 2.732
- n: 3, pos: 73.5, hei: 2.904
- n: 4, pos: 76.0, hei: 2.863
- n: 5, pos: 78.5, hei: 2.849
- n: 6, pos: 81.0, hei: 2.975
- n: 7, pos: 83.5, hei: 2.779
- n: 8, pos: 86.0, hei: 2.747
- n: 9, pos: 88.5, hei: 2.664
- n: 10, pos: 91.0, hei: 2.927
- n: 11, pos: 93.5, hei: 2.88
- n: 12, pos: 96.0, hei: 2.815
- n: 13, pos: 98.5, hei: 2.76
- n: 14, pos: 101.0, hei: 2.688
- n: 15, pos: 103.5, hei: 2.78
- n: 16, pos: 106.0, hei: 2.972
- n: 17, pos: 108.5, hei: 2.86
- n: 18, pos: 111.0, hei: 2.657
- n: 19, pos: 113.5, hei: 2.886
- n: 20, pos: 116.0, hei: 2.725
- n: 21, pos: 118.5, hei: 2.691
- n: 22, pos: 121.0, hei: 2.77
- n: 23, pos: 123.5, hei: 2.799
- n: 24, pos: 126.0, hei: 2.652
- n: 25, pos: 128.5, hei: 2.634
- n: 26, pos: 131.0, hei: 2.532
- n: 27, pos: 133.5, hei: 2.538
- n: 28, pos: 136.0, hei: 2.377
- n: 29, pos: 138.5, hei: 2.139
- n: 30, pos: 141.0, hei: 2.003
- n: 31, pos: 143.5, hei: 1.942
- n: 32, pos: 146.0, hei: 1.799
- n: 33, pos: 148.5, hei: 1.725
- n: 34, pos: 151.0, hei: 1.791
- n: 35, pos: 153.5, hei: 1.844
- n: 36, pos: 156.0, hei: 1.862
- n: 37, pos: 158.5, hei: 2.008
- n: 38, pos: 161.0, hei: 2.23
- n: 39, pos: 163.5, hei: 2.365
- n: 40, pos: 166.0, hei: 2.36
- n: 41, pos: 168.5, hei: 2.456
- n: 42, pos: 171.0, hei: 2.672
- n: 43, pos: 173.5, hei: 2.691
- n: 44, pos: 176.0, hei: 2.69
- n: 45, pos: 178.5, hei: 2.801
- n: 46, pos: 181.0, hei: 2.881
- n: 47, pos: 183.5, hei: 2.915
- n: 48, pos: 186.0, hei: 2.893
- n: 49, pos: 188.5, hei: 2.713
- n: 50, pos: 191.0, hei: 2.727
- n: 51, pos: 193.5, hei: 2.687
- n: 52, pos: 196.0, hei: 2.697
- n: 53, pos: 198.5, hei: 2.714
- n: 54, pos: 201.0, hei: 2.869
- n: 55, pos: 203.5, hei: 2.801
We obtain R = 1.2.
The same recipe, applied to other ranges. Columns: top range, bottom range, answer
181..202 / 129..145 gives 1.23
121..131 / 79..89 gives 0.96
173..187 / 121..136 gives 1.07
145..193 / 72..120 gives 0.85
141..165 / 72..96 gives 0.69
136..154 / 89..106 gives 0.68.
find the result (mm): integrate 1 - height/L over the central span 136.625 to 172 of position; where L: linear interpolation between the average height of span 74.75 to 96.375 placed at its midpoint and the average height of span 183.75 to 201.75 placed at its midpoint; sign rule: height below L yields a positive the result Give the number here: 8.9 mm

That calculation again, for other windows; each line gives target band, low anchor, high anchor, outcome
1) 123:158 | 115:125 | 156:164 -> 3.9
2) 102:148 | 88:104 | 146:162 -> -3.4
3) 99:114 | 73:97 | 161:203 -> 0.0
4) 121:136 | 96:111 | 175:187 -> 1.0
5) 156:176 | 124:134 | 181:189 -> 2.8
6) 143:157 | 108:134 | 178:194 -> 4.7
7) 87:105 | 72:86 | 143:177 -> -0.5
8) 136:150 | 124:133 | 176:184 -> 3.7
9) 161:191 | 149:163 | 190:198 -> -4.0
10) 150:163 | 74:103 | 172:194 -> 3.8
